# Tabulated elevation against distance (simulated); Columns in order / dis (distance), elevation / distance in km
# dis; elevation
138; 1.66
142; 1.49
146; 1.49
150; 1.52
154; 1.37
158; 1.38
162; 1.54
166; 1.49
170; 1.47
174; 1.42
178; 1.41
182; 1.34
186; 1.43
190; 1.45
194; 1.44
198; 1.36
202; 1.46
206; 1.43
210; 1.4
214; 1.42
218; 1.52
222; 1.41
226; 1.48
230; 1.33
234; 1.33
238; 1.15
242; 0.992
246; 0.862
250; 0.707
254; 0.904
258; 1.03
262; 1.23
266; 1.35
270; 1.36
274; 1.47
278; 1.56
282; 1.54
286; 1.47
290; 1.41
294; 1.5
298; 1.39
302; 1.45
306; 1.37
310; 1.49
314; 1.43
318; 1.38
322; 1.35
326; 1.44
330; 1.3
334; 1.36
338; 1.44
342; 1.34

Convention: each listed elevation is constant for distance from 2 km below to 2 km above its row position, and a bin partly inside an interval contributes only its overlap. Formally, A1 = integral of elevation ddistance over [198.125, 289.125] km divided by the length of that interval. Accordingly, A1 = 1.29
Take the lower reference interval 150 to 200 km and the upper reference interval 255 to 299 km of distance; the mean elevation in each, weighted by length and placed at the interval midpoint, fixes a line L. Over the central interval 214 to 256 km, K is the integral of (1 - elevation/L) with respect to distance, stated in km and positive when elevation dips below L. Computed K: 6.6 km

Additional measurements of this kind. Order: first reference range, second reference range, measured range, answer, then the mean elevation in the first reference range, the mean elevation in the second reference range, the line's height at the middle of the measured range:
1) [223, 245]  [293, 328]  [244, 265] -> 5.3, 1.25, 1.42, 1.29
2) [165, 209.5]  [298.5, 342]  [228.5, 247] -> 3.6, 1.42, 1.4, 1.41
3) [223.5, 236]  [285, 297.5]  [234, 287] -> 8.1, 1.38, 1.45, 1.42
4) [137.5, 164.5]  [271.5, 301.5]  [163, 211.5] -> 1.7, 1.48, 1.47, 1.48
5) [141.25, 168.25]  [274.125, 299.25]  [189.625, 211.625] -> 0.8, 1.47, 1.48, 1.47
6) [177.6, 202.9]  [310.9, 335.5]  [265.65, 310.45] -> -1.9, 1.41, 1.38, 1.39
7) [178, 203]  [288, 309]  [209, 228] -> -0.4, 1.41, 1.43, 1.42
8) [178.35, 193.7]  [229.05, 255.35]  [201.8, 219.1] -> -2.7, 1.41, 1.03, 1.25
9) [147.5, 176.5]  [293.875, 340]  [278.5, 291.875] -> -0.6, 1.46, 1.4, 1.42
